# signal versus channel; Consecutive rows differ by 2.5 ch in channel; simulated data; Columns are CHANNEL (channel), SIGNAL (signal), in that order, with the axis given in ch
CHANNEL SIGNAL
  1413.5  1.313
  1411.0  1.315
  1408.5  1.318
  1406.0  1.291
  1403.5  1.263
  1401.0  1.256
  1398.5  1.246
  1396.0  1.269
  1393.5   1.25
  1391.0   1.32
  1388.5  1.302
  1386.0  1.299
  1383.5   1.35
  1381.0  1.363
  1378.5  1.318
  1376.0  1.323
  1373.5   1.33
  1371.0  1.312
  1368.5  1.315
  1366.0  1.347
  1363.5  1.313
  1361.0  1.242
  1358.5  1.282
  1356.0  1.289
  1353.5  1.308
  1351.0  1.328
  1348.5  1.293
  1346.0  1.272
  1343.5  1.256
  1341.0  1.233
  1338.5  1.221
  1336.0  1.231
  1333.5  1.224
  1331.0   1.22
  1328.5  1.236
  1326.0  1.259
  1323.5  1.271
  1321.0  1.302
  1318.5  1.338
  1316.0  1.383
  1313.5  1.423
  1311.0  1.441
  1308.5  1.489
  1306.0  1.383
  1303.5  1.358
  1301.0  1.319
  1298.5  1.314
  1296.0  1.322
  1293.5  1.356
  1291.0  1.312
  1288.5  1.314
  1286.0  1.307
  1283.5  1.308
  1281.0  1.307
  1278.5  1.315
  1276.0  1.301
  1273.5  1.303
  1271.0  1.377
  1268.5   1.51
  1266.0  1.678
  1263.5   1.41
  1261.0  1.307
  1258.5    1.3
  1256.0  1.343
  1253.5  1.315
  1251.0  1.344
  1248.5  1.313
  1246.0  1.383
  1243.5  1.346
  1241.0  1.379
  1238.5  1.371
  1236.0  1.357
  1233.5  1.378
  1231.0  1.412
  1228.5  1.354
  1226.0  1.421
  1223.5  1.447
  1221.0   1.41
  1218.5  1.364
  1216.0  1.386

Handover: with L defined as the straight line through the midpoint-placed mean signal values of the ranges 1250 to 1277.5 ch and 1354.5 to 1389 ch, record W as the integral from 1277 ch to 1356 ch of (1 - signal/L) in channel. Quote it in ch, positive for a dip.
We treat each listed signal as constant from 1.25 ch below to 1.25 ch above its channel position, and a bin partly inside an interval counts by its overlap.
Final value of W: 2.2 ch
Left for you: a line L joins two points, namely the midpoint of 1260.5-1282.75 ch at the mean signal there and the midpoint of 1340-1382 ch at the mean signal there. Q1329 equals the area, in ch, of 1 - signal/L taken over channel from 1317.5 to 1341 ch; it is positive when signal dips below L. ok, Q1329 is 1.4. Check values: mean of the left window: 1.39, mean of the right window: 1.3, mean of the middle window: 1.25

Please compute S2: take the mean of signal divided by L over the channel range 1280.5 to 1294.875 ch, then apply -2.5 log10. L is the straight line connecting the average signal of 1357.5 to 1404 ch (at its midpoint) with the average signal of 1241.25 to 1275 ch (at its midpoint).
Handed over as 0.03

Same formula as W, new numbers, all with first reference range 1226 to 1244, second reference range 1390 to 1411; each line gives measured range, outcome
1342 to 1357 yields 0.2 ch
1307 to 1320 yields -0.8 ch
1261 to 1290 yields -0.4 ch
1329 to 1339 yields 0.7 ch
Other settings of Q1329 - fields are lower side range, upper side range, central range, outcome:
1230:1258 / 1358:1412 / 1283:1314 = -0.5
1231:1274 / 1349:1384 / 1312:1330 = 0.3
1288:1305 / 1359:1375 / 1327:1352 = 1.3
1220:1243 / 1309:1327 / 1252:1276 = -0.2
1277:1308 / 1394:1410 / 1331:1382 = 0.3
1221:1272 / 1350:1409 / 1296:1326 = -0.3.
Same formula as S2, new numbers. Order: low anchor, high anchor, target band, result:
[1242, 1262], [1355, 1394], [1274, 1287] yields 0.02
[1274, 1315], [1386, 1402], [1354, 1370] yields 0.00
